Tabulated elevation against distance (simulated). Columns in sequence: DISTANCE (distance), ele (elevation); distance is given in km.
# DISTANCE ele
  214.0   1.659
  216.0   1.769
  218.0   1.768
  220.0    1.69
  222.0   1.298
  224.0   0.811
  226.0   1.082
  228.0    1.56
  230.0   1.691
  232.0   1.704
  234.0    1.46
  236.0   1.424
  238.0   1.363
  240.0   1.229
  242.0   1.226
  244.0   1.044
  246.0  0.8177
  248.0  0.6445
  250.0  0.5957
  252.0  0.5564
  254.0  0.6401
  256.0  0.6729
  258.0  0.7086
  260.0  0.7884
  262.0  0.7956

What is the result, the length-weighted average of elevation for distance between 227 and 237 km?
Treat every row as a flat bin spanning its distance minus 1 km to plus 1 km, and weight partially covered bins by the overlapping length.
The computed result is 1.57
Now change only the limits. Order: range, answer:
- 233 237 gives 1.44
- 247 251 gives 0.62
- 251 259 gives 0.645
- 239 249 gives 0.992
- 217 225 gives 1.39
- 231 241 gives 1.44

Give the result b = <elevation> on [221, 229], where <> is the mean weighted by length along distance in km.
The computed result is 1.19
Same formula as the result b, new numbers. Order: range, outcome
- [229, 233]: 1.7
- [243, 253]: 0.732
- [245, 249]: 0.731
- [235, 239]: 1.39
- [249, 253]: 0.576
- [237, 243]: 1.27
